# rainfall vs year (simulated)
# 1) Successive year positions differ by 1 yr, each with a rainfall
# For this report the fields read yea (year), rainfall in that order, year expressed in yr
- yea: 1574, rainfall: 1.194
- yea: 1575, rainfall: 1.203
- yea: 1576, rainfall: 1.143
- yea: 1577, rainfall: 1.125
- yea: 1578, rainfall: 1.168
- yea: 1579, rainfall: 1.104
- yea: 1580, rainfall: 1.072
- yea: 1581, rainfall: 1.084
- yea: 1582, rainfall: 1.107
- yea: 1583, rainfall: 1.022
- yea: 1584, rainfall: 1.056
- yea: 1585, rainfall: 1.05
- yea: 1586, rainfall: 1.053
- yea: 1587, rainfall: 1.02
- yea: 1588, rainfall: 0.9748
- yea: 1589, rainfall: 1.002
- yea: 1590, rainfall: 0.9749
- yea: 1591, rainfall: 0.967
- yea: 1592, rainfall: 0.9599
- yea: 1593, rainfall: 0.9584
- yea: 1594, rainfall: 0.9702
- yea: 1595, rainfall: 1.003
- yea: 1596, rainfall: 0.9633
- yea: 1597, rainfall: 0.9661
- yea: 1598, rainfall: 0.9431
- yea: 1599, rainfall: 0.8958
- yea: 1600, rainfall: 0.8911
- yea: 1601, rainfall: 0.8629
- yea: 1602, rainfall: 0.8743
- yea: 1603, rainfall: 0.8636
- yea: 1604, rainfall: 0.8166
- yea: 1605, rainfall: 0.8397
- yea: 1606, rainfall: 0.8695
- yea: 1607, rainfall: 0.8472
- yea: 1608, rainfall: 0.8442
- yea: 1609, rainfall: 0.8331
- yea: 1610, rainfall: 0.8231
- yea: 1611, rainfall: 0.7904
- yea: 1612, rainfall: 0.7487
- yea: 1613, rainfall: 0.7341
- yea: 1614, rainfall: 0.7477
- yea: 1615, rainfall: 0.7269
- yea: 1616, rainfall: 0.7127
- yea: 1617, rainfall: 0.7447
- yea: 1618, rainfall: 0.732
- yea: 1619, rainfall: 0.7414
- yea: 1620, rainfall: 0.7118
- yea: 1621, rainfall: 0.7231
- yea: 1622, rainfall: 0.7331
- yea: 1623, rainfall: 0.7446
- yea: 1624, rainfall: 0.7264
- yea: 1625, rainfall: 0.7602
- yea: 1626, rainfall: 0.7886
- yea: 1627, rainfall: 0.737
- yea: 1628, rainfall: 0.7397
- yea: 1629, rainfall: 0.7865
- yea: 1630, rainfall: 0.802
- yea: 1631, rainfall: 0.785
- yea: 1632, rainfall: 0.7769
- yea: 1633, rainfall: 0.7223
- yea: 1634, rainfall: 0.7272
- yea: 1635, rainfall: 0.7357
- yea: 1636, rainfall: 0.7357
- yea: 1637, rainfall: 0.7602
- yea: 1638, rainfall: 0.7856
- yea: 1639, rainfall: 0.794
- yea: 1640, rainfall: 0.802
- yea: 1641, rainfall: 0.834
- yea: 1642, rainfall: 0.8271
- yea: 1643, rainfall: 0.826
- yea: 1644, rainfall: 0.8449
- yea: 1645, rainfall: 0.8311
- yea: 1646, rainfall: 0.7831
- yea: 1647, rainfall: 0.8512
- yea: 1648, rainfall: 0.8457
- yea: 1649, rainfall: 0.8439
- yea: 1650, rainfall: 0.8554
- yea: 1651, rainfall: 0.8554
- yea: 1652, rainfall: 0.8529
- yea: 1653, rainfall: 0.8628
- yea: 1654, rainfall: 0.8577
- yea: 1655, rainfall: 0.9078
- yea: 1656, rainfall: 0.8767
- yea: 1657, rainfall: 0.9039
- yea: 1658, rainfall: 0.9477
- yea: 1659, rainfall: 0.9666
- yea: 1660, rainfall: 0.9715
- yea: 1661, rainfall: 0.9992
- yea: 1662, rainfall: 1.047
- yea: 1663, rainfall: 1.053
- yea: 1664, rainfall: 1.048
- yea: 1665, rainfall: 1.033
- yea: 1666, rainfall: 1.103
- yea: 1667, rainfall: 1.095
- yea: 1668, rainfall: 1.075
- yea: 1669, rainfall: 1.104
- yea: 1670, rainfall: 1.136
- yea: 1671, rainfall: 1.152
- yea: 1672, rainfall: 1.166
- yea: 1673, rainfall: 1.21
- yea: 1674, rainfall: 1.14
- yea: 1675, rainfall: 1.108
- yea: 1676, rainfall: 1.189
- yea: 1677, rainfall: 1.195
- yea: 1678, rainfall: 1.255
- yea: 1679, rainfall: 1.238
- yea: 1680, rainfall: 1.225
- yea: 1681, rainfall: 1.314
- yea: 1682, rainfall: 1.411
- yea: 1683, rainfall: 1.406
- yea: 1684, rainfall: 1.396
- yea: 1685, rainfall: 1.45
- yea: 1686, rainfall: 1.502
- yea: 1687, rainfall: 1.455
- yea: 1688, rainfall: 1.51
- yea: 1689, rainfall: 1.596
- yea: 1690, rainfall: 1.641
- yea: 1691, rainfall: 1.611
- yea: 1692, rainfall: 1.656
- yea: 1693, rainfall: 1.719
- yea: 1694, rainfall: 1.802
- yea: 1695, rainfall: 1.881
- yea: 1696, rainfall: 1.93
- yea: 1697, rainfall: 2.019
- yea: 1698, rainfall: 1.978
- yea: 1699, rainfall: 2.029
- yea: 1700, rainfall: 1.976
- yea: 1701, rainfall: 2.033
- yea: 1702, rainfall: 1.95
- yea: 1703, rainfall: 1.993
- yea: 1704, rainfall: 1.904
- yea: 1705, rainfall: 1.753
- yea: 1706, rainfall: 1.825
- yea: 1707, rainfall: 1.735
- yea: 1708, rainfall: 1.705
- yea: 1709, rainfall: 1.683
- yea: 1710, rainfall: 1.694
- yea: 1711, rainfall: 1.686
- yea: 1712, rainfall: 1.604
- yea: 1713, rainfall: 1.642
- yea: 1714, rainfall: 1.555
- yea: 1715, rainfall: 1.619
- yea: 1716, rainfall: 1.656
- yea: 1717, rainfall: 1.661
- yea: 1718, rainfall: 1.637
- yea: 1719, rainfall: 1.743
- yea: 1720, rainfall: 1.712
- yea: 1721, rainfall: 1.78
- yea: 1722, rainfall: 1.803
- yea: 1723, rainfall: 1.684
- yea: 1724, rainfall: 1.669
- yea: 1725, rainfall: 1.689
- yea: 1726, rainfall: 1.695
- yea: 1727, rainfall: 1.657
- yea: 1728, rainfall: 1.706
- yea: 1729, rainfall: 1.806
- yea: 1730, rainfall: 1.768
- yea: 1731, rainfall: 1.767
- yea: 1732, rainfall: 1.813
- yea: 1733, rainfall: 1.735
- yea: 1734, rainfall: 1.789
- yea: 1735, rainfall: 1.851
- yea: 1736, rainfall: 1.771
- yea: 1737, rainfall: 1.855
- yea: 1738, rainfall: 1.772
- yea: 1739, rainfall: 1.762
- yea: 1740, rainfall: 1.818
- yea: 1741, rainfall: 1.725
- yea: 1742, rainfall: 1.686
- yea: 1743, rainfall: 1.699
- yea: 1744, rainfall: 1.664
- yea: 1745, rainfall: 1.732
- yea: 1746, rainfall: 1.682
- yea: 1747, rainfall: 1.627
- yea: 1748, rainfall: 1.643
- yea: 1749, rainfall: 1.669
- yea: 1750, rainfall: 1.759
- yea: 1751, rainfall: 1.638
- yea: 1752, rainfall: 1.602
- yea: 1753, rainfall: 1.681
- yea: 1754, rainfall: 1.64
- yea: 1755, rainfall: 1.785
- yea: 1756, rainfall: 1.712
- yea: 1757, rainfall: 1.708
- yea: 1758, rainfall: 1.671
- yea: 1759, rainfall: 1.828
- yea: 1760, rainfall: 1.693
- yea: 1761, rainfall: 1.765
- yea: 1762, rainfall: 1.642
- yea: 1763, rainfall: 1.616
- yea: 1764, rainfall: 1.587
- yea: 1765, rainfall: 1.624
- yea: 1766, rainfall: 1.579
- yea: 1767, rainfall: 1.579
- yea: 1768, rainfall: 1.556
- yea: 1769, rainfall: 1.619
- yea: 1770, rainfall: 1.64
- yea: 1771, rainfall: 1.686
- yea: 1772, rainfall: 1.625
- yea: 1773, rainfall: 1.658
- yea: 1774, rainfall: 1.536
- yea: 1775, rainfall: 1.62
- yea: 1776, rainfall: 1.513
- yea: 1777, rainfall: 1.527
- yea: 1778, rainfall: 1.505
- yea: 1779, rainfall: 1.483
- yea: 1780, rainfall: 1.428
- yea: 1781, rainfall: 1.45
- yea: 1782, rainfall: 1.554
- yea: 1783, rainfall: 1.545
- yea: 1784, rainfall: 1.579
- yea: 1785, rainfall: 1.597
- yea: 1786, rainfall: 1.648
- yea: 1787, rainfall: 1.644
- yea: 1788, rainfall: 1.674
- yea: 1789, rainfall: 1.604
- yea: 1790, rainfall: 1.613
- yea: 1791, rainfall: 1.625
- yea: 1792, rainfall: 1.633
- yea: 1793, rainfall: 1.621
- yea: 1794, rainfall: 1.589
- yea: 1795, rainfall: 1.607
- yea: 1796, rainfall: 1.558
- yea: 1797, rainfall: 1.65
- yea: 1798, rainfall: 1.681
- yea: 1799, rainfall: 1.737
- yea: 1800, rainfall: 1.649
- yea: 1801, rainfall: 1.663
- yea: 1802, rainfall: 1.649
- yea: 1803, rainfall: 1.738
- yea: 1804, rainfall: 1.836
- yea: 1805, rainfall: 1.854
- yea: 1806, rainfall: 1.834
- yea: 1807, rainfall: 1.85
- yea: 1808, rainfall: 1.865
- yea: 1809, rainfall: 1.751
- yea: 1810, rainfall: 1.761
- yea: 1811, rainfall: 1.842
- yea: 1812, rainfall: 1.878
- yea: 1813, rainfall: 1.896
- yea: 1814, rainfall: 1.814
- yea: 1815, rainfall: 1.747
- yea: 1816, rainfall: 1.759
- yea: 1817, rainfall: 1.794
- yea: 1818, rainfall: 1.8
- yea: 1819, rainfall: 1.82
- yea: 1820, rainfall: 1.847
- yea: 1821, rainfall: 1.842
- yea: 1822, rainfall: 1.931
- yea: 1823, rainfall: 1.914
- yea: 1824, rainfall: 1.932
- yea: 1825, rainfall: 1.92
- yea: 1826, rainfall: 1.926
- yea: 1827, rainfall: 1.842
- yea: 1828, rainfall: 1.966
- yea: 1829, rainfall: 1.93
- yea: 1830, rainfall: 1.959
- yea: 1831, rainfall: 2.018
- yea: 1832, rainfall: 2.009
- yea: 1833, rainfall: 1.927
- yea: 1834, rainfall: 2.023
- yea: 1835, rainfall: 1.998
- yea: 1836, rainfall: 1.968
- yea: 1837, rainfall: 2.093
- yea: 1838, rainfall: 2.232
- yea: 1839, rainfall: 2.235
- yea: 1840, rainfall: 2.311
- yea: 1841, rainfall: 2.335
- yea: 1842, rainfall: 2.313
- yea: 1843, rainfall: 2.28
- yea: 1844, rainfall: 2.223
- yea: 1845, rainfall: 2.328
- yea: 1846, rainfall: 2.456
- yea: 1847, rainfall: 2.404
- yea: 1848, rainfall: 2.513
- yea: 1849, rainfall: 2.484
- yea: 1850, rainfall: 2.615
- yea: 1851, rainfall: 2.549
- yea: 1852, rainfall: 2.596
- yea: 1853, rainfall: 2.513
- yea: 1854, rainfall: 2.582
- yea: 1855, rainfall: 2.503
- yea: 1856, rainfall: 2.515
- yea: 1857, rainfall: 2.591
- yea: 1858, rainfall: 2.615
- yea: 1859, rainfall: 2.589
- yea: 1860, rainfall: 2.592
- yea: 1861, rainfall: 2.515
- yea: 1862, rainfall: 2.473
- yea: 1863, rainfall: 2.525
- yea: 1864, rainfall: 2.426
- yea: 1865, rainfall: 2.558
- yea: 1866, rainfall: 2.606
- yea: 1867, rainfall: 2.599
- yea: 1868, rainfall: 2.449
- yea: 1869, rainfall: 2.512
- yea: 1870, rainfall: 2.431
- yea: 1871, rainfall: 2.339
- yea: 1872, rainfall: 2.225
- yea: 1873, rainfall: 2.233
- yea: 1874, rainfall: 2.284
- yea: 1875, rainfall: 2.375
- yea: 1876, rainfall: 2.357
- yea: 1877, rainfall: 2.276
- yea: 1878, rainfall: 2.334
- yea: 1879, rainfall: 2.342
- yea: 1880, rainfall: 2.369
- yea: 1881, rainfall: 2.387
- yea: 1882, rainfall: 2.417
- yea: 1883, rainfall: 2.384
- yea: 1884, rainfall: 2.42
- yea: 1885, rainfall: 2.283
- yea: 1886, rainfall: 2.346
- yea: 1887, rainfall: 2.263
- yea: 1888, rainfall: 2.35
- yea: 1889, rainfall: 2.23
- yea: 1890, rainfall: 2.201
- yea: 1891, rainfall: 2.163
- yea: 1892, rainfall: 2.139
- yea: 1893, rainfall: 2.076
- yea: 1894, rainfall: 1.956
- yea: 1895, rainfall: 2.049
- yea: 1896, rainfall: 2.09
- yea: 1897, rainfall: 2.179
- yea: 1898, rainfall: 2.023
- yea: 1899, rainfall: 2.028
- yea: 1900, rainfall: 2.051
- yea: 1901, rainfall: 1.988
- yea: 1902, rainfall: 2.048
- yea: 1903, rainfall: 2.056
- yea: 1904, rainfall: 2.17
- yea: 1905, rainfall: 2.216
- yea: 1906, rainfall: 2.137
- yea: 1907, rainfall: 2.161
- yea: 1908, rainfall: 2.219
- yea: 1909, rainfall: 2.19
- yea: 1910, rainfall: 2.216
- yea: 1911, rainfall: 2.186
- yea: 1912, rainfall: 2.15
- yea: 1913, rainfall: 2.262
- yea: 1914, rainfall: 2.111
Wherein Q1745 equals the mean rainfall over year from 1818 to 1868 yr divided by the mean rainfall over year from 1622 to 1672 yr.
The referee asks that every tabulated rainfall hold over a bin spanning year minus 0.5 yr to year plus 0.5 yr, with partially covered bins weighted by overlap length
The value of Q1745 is 2.58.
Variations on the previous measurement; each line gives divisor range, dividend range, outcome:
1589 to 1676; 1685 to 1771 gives 1.96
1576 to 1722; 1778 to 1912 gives 1.82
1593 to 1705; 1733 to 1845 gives 1.65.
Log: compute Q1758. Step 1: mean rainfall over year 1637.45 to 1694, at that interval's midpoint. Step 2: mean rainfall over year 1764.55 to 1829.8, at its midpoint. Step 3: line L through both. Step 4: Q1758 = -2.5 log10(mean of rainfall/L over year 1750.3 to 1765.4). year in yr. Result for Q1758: -0.10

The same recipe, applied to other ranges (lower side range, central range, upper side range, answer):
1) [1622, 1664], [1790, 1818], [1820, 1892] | 0.12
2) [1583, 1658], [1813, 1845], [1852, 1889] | 0.09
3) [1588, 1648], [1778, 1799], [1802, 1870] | 0.18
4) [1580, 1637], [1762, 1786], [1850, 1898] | 0.15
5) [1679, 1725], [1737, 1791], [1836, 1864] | 0.21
